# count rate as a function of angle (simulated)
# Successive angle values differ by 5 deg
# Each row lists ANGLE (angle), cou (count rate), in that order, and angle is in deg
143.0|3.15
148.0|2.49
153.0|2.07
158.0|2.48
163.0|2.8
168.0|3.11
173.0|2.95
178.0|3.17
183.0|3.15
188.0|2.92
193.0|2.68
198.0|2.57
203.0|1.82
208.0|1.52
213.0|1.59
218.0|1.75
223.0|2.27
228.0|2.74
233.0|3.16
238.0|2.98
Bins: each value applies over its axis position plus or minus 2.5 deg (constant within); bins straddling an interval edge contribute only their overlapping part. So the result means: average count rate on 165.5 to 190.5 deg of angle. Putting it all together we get 3.06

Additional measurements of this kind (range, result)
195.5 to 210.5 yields 1.97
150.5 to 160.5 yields 2.27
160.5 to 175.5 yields 2.95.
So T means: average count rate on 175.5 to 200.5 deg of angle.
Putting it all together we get 2.9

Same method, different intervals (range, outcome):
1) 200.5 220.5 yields 1.67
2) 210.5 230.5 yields 2.09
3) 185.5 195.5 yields 2.8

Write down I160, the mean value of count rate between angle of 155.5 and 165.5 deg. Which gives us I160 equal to 2.64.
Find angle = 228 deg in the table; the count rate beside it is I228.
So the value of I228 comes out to 2.74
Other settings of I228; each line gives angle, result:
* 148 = 2.49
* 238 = 2.98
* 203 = 1.82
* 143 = 3.15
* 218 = 1.75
